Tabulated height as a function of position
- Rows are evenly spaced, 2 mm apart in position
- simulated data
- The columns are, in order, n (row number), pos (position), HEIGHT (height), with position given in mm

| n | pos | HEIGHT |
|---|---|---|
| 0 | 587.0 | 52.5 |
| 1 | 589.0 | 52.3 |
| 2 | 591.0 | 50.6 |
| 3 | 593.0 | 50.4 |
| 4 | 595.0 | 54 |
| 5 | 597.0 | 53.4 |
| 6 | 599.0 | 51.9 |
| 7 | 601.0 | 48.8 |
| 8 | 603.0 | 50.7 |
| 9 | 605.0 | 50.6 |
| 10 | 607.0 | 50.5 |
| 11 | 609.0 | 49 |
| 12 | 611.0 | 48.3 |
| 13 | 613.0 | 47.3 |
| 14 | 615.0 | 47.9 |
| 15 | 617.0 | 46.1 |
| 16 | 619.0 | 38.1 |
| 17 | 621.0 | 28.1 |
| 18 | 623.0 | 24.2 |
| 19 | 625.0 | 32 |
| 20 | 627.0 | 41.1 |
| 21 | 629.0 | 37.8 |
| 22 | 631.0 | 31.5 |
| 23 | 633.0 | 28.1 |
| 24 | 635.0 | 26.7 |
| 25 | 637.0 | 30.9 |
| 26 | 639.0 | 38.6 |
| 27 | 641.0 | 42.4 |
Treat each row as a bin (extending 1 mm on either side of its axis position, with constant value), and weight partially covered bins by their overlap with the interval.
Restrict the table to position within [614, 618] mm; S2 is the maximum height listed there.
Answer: 47.9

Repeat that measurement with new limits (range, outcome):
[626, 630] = 41.1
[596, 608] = 53.4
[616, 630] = 46.1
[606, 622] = 50.5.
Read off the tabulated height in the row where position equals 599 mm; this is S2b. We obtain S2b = 51.9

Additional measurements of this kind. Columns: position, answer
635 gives 26.7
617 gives 46.1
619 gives 38.1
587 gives 52.5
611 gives 48.3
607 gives 50.5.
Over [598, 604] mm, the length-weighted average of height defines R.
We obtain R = 50.5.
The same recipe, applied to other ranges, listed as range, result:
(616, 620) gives 42.1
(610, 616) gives 47.8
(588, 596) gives 51.8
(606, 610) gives 49.8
